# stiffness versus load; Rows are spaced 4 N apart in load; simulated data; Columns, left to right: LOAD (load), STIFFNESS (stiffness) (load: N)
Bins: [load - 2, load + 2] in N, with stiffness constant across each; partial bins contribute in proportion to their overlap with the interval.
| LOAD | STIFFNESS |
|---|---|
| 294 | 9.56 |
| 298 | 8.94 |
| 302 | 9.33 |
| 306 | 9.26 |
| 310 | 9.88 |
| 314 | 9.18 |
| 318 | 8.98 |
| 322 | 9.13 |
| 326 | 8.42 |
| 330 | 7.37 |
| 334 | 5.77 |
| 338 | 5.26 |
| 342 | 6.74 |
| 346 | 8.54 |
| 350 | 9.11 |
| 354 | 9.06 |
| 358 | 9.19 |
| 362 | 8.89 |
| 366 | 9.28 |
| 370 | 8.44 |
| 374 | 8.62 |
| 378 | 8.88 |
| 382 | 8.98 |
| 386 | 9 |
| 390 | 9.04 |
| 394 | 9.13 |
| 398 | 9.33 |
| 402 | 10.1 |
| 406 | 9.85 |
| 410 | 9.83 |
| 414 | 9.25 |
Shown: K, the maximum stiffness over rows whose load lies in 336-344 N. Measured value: 6.74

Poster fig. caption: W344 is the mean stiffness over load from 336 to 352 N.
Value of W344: 7.41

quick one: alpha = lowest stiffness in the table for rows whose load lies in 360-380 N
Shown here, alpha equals 8.44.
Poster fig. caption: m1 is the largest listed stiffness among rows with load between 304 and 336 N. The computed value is 9.88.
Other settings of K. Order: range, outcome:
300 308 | 9.33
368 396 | 9.13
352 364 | 9.19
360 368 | 9.28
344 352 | 9.11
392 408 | 10.1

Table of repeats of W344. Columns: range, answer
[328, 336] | 6.57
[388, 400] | 9.17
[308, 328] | 9.12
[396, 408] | 9.76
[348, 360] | 9.12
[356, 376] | 8.88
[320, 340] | 7.19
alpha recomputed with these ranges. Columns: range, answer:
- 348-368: 8.89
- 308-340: 5.26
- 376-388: 8.88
